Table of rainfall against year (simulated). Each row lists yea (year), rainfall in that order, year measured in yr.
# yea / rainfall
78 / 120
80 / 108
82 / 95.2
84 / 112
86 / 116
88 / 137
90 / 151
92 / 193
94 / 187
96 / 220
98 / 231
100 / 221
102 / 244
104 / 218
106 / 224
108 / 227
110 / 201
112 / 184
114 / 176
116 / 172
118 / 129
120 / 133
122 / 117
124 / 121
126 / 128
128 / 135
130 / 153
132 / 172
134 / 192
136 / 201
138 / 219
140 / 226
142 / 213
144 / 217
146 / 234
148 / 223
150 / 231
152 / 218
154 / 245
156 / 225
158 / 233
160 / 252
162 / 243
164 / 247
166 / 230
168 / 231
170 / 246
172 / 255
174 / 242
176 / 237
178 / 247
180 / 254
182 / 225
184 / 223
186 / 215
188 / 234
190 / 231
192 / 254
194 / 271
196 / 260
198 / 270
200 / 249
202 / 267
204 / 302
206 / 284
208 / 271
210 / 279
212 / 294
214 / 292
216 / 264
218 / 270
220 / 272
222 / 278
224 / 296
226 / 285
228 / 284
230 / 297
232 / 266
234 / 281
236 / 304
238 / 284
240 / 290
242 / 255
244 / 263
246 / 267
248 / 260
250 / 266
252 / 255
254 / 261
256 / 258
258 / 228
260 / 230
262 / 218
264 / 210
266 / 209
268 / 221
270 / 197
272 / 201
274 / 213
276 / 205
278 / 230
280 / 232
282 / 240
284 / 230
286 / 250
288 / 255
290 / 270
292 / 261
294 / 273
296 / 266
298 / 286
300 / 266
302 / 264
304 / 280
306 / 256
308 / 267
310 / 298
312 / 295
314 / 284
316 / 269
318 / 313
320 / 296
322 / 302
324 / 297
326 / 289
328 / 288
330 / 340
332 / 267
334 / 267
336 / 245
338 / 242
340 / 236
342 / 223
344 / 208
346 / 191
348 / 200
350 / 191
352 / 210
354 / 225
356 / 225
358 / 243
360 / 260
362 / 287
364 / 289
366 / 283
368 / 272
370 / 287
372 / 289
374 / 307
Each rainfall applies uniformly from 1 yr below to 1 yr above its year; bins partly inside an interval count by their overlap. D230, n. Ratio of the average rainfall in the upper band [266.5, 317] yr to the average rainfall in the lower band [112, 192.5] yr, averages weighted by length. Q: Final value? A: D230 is 1.21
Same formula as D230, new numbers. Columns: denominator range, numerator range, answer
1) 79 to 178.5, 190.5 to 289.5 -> 1.31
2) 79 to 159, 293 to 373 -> 1.43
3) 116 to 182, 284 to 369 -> 1.26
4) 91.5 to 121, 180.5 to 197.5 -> 1.22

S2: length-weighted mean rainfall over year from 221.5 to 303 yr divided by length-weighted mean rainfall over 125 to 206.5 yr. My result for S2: 1.1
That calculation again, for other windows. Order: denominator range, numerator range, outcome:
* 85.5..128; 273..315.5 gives 1.46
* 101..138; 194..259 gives 1.56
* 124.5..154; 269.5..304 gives 1.24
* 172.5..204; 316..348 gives 1.07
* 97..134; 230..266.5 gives 1.45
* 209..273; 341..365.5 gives 0.88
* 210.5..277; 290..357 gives 1.02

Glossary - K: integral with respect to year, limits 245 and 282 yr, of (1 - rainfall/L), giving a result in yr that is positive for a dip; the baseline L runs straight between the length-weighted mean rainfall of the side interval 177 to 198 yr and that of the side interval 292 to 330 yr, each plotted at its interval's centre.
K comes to 5.0 yr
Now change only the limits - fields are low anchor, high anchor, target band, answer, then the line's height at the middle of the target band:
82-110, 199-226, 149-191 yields 1.5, 245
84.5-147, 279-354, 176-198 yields -3.3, 210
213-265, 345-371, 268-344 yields -2.3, 254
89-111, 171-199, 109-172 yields 7.9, 227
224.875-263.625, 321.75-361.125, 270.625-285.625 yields 2.1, 259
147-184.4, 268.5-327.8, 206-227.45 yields -2.9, 247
